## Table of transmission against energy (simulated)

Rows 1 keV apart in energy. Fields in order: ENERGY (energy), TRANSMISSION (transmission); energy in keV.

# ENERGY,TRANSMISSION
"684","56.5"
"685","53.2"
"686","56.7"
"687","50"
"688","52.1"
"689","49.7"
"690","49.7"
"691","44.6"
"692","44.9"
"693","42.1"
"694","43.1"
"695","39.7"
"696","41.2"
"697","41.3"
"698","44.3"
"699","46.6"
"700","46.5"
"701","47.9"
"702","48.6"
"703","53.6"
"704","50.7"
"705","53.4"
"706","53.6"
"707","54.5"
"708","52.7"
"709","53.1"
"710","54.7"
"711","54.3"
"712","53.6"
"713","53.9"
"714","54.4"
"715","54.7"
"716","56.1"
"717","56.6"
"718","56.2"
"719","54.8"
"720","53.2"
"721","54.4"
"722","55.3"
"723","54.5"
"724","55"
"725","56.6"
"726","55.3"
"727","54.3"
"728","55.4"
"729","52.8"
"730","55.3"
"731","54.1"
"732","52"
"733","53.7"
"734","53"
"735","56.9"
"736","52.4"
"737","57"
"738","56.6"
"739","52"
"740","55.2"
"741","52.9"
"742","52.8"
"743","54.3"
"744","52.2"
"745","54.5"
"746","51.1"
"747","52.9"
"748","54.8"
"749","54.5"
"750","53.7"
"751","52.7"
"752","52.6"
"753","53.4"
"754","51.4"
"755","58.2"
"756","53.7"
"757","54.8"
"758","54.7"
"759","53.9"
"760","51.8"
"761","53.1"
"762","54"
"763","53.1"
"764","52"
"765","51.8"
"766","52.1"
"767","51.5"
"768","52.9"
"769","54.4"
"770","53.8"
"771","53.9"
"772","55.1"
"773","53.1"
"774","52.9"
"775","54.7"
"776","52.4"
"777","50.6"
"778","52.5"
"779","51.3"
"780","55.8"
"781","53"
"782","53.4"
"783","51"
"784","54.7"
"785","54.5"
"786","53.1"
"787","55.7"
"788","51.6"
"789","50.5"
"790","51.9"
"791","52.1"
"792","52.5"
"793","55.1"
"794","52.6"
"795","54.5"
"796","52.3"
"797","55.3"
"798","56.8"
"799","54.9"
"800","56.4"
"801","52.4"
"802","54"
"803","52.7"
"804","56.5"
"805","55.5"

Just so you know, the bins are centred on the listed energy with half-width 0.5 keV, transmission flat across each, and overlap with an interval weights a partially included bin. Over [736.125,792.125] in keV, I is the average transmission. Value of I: 53.3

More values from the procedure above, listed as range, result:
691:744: 52.1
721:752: 54.1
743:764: 53.5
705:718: 54.4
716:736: 54.7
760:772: 53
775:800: 53.3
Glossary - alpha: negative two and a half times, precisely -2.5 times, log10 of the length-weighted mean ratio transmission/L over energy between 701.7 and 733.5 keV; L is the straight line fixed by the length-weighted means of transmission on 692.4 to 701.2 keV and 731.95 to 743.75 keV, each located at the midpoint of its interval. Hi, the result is -0.113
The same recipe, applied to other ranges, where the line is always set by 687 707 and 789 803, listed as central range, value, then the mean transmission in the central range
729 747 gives -0.081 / 53.8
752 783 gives -0.029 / 53.3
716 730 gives -0.126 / 55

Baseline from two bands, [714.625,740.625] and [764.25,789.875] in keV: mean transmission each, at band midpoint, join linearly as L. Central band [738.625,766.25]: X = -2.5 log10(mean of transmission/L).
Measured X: 0.01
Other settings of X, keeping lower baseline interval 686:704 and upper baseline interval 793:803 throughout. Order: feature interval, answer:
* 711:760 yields -0.10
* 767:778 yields -0.02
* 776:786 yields 0.00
